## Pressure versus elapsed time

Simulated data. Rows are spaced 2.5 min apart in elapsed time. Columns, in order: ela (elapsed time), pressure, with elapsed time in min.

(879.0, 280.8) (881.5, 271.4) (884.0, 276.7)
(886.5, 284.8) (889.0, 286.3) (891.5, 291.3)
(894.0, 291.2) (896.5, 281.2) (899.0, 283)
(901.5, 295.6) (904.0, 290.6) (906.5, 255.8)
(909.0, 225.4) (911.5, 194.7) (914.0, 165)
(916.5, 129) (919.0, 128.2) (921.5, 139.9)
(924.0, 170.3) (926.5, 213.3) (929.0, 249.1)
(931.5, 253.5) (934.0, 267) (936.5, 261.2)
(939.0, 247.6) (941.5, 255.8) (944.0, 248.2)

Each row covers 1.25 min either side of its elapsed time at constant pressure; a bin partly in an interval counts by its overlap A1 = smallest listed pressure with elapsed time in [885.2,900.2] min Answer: 281.2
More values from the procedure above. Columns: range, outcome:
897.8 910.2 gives 225.4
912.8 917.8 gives 129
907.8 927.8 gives 128.2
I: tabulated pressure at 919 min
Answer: 128.2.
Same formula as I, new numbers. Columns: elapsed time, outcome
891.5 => 291.3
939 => 247.6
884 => 276.7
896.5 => 281.2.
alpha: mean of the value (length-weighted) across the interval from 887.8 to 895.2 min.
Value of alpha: 290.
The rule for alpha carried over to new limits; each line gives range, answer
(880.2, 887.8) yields 278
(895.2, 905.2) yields 288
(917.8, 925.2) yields 146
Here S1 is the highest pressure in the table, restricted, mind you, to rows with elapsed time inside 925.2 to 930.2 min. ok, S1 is 249.1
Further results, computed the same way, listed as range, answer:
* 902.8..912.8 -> 290.6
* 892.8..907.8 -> 295.6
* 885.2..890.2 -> 286.3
